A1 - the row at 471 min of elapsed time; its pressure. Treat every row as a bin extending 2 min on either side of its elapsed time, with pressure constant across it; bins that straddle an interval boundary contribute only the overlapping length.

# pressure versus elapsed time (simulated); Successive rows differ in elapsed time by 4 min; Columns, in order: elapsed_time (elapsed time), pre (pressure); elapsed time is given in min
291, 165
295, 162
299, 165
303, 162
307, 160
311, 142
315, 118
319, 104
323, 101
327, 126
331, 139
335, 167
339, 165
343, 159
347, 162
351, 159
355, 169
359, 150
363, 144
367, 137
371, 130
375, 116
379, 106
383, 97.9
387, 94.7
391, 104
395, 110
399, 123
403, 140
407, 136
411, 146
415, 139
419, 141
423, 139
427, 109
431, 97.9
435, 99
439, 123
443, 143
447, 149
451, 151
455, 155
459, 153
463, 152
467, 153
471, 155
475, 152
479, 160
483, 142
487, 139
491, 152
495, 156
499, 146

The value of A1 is 155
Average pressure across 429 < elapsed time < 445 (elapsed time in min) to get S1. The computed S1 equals 116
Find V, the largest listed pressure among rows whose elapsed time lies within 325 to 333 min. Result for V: 139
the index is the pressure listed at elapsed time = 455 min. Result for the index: 155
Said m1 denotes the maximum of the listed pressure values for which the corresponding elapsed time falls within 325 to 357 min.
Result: 169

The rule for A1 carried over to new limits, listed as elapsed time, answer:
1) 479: 160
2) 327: 126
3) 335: 167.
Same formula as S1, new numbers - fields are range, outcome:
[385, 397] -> 103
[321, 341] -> 140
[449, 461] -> 153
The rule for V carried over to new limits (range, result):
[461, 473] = 155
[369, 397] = 130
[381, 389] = 97.9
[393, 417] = 146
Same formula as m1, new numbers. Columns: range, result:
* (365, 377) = 137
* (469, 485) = 160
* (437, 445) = 143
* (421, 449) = 149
